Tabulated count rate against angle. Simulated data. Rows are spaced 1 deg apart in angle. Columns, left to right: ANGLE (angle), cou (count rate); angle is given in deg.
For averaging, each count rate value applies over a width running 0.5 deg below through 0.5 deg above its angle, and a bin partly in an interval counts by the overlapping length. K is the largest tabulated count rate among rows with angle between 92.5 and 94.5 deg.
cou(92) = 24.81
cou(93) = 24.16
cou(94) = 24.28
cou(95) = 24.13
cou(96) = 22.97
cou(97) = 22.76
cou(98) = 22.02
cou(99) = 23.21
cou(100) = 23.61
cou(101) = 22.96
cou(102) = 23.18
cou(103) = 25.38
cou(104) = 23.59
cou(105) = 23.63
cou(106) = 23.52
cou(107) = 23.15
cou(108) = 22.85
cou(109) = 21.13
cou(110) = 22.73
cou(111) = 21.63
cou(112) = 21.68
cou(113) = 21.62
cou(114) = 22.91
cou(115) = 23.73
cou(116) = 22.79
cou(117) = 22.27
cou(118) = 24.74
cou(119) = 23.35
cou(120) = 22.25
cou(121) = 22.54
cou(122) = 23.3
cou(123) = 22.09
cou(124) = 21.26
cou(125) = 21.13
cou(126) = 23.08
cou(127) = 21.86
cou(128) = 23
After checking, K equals 24.28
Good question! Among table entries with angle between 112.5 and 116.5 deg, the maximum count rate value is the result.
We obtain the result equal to 23.73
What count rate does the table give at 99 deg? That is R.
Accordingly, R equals 23.21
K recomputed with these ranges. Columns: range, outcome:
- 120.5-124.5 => 23.3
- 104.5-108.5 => 23.63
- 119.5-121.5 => 22.54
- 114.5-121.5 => 24.74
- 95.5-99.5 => 23.21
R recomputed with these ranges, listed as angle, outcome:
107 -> 23.15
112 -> 21.68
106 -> 23.52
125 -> 21.13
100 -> 23.61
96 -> 22.97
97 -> 22.76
